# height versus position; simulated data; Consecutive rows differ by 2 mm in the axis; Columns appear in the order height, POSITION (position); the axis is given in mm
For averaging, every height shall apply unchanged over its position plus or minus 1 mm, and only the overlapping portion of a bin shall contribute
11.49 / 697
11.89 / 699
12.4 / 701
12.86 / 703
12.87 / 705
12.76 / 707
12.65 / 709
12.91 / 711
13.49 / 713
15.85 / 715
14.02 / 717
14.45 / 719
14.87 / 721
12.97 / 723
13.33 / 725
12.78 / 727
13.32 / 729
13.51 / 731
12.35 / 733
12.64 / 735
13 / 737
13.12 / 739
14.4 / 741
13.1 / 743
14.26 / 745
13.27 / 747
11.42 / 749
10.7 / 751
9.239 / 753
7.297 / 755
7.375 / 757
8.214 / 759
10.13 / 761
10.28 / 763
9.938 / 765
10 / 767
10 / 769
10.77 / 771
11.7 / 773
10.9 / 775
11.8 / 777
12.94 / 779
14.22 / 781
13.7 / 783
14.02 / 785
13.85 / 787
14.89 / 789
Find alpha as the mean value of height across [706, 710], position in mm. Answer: 12.7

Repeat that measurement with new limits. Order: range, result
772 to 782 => 12.3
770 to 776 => 11.1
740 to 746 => 13.9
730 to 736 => 12.8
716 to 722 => 14.4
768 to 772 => 10.4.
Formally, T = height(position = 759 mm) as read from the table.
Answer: 8.214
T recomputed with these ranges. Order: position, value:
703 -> 12.86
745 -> 14.26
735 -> 12.64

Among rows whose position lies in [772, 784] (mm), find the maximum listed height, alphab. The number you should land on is 14.22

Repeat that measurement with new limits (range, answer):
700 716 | 15.85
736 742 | 14.4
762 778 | 11.8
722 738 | 13.51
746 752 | 13.27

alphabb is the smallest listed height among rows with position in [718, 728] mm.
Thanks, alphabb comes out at 12.78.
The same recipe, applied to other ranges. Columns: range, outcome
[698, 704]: 11.89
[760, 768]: 9.938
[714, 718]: 14.02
